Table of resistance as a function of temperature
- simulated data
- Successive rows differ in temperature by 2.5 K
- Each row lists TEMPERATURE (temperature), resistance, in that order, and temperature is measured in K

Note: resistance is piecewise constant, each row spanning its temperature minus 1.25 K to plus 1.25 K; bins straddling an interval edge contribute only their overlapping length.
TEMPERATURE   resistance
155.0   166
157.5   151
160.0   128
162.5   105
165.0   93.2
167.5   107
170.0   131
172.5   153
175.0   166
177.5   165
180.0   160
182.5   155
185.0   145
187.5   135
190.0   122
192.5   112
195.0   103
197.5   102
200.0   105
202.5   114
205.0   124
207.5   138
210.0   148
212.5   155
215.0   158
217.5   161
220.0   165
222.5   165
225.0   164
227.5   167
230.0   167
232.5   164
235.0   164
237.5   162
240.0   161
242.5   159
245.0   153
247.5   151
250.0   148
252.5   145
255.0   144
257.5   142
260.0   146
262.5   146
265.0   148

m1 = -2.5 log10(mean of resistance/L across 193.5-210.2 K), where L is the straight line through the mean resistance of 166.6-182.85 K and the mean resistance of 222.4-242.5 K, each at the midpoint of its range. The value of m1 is 0.31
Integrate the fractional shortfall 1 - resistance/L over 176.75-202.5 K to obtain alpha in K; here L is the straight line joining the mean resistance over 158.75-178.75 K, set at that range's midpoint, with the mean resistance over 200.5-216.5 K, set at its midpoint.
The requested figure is 1.1 K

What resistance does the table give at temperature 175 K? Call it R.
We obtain 166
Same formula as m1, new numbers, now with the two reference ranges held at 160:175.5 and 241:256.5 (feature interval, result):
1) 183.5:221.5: 0.02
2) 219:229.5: -0.16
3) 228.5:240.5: -0.13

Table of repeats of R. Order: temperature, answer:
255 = 144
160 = 128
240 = 161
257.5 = 142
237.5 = 162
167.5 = 107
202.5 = 114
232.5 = 164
